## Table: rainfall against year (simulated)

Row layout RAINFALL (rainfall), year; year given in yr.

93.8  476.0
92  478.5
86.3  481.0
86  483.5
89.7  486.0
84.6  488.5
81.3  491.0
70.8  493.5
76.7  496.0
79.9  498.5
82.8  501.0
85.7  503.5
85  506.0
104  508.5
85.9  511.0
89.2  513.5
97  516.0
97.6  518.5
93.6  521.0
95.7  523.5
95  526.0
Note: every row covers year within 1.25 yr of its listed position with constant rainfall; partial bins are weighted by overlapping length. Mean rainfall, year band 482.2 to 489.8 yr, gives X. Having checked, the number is 86.7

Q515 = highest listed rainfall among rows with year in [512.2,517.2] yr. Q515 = 97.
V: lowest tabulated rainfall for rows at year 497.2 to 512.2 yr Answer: 79.9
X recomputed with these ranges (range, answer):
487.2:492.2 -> 83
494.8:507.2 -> 82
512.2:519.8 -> 94.5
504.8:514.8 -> 91.1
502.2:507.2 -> 85.3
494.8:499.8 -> 78.4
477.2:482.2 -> 89.2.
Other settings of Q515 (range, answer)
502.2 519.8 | 104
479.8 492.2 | 89.7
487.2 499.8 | 84.6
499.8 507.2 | 85.7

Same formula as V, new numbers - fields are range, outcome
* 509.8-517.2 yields 85.9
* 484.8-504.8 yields 70.8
